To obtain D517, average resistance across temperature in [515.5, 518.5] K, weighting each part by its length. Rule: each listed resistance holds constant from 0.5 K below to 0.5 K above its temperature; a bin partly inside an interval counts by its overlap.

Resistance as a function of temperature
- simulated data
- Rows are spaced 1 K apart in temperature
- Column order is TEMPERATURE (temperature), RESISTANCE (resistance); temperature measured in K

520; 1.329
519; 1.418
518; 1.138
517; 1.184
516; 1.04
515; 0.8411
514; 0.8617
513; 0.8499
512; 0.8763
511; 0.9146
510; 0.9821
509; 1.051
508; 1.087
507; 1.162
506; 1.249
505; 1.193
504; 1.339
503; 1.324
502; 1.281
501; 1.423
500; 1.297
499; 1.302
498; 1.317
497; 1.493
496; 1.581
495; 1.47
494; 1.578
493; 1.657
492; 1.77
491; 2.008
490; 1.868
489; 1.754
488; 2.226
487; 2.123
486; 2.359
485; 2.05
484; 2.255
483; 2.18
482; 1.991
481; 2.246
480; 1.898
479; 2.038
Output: 1.12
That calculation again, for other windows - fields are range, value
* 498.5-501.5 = 1.34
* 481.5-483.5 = 2.09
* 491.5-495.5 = 1.62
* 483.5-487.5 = 2.2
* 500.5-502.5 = 1.35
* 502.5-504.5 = 1.33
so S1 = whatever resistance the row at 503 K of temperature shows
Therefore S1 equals 1.324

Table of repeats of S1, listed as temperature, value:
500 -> 1.297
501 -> 1.423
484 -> 2.255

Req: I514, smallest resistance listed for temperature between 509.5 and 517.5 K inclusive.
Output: 0.8411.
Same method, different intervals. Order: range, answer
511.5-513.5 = 0.8499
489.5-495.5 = 1.47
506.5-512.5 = 0.8763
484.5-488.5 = 2.05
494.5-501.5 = 1.297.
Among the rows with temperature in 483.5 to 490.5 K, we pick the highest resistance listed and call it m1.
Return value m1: 2.359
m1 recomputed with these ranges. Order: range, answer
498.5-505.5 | 1.423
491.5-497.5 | 1.77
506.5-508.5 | 1.162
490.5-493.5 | 2.008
